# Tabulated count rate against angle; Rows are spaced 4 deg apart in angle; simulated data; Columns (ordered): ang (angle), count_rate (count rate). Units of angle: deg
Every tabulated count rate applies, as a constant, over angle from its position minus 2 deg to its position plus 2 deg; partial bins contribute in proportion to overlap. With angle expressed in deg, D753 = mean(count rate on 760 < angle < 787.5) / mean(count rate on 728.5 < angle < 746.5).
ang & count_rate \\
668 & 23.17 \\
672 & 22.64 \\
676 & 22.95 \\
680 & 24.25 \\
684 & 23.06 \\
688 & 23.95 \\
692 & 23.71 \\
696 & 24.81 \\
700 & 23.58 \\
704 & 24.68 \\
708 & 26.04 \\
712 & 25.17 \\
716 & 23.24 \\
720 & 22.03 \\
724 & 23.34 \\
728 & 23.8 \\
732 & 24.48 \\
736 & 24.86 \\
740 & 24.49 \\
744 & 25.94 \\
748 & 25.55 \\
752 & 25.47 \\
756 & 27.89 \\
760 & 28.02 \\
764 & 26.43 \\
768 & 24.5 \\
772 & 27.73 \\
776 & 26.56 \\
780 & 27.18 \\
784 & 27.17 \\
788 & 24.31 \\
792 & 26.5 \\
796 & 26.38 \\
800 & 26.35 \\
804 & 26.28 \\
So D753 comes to 1.07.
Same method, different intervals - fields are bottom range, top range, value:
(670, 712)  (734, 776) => 1.09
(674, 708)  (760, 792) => 1.10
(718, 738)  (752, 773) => 1.13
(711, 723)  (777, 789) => 1.13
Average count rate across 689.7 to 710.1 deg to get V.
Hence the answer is 24.6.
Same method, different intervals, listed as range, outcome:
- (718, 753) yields 24.4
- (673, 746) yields 24.1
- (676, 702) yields 23.8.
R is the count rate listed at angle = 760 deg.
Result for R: 28.02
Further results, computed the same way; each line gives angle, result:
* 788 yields 24.31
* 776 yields 26.56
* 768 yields 24.5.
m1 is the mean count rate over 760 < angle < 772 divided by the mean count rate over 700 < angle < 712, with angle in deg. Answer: 1.0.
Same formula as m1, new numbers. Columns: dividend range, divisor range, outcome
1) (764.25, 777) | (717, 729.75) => 1.14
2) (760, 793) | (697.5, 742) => 1.09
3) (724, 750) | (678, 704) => 1.03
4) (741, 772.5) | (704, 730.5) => 1.10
